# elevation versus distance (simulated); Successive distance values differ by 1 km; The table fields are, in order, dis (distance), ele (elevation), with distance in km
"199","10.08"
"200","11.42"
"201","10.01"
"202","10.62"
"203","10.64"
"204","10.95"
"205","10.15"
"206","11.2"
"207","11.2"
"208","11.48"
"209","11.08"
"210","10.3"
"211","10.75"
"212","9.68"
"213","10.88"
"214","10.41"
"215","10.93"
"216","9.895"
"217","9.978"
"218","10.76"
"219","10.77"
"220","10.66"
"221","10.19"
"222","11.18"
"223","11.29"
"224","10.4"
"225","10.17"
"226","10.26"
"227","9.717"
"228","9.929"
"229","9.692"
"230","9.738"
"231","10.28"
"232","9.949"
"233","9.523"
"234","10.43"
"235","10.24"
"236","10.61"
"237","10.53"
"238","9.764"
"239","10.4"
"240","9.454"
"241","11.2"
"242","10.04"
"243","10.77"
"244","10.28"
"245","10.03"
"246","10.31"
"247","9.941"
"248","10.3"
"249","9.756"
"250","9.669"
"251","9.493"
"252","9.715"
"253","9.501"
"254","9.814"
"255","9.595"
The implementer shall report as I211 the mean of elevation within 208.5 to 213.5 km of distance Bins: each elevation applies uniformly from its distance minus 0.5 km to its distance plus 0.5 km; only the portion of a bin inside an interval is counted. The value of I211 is 10.5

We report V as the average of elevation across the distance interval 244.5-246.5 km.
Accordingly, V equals 10.2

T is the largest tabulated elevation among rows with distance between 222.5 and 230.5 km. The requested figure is 11.29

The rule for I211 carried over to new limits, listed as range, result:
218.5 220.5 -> 10.7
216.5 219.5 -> 10.5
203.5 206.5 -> 10.8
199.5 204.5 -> 10.7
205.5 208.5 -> 11.3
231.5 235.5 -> 10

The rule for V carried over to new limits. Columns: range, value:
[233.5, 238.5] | 10.3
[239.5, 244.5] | 10.3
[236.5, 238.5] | 10.1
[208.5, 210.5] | 10.7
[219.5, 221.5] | 10.4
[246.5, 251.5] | 9.83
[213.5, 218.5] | 10.4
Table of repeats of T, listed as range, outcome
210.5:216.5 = 10.93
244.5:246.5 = 10.31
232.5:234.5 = 10.43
